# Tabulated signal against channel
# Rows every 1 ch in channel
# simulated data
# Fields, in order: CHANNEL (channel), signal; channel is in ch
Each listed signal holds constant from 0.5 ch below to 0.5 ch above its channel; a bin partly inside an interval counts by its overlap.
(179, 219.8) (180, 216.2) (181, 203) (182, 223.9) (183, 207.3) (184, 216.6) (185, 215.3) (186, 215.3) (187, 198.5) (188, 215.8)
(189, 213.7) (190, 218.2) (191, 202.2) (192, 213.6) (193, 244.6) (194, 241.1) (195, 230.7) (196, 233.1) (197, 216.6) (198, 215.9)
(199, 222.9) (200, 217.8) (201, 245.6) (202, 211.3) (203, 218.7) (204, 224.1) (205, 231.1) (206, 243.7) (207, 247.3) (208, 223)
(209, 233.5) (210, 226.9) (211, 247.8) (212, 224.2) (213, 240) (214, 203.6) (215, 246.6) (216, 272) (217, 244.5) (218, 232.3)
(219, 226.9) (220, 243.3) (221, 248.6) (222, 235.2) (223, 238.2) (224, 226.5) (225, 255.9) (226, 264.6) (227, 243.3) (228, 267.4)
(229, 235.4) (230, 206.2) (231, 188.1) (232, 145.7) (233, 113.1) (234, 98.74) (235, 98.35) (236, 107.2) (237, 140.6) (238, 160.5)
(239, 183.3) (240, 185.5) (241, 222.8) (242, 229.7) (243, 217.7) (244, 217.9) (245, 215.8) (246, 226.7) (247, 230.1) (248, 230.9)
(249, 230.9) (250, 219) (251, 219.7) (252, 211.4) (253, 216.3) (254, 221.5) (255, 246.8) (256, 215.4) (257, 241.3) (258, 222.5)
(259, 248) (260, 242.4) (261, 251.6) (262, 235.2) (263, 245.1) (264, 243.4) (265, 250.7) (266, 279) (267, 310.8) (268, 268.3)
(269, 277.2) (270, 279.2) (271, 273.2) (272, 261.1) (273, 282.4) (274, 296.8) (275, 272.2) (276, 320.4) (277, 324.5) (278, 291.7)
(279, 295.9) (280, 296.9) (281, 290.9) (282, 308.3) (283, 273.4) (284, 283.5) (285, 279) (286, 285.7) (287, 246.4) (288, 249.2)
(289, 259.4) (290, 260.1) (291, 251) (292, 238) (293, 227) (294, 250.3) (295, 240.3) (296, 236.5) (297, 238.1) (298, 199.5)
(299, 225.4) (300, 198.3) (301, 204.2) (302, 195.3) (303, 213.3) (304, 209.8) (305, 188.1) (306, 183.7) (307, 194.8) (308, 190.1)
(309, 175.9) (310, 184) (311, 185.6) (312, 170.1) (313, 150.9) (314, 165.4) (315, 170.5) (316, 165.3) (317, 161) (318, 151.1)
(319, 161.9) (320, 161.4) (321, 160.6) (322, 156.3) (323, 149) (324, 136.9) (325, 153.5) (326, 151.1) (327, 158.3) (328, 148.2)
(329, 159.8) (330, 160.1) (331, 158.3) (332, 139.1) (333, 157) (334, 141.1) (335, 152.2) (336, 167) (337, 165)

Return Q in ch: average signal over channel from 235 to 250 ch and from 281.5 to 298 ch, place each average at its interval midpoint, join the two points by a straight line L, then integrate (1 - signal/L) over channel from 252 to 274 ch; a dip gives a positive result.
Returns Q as -2.9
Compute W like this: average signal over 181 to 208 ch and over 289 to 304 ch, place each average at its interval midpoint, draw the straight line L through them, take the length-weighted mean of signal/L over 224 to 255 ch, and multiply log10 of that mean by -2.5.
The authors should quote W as 0.12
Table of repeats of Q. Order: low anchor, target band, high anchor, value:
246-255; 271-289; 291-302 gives -4.8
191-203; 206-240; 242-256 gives 2.0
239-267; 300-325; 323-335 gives -0.8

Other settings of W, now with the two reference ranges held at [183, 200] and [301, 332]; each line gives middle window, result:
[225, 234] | 0.00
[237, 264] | -0.14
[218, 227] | -0.17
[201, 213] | -0.09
